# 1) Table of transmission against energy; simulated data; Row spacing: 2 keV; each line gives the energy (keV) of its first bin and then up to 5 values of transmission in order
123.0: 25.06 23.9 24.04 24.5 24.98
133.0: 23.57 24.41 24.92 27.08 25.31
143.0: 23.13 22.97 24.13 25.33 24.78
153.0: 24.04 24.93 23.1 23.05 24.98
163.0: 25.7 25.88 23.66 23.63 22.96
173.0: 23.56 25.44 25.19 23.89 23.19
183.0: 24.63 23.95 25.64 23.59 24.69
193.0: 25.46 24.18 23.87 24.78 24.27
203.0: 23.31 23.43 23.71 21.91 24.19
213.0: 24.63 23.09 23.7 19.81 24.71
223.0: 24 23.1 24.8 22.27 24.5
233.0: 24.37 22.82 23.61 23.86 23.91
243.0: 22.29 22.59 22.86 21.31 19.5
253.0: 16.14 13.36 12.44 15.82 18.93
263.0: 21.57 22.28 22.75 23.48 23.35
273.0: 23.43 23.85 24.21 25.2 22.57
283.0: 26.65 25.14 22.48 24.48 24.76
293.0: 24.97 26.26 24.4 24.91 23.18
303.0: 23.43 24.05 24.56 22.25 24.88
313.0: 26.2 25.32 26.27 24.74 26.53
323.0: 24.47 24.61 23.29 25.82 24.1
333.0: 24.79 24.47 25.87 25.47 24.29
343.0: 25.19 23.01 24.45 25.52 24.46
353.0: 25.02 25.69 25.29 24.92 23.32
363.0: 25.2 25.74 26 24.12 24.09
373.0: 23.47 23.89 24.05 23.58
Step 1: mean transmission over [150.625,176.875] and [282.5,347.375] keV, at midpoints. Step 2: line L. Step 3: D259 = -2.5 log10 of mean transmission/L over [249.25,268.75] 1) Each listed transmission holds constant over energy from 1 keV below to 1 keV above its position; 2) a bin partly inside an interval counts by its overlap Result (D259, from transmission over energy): 0.31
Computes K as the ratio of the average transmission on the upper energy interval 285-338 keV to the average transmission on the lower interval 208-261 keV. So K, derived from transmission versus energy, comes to 1.14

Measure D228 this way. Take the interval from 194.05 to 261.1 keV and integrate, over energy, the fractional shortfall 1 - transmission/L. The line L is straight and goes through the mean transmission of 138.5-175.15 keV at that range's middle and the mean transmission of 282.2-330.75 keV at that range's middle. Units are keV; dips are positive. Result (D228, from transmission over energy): 6.4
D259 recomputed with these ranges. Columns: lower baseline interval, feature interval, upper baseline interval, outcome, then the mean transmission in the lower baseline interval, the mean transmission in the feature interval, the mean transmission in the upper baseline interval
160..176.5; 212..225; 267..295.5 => 0.049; 24.5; 23.3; 24.3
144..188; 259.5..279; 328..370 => 0.093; 24.3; 22.6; 24.9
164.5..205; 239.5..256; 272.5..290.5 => 0.190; 24.2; 20.4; 24.3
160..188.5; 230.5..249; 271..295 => 0.051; 24.4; 23.3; 24.4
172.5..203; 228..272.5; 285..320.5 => 0.161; 24.4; 21.1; 24.6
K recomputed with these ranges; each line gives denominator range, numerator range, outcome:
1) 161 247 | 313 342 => 1.05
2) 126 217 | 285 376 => 1.02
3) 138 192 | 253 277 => 0.83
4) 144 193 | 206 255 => 0.93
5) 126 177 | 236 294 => 0.90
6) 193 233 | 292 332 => 1.04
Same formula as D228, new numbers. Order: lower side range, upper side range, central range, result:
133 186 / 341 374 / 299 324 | -0.04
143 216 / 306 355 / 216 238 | 0.85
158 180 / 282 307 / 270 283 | 0.29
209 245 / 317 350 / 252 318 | 3.78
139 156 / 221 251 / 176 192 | -0.25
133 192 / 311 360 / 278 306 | 0.42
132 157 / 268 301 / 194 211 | 0.50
